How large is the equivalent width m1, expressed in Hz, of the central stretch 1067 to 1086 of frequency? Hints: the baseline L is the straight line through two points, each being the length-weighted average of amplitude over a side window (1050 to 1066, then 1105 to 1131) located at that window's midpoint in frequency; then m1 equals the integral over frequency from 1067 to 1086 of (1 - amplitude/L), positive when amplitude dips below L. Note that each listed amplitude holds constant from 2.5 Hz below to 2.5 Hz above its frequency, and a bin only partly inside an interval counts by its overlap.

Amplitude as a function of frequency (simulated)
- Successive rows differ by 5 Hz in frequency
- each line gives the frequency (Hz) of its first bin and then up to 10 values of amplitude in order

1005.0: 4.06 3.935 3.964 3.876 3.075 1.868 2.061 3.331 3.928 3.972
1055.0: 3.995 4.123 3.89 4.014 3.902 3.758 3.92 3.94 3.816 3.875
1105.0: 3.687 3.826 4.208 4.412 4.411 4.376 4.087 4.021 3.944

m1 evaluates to 0.8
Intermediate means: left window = 4.01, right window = 4.19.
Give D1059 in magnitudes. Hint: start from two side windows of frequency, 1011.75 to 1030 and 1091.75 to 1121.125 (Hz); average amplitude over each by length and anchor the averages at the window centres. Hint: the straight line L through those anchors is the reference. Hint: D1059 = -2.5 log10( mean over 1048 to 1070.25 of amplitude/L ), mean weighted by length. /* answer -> -0.10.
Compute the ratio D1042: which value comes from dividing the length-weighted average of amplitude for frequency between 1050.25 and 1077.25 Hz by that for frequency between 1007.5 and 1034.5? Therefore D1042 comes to 1.2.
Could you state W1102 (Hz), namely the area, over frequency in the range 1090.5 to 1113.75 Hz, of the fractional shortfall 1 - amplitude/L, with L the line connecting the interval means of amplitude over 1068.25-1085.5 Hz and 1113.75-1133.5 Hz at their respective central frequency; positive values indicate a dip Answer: 1.69 Hz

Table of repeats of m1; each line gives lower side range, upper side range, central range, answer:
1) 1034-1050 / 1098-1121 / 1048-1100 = -4.22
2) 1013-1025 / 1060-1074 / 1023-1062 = 5.86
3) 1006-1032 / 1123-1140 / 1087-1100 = 0.29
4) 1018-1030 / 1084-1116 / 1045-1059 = -2.41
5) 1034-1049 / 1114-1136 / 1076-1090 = -0.21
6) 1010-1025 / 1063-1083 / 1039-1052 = 0.19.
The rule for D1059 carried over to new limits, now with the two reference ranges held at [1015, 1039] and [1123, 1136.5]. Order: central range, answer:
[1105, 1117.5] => 0.03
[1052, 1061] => -0.22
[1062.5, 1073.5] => -0.14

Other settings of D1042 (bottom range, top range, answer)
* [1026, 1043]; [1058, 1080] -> 1.57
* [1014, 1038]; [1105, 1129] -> 1.43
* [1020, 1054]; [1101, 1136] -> 1.32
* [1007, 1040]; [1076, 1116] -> 1.22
